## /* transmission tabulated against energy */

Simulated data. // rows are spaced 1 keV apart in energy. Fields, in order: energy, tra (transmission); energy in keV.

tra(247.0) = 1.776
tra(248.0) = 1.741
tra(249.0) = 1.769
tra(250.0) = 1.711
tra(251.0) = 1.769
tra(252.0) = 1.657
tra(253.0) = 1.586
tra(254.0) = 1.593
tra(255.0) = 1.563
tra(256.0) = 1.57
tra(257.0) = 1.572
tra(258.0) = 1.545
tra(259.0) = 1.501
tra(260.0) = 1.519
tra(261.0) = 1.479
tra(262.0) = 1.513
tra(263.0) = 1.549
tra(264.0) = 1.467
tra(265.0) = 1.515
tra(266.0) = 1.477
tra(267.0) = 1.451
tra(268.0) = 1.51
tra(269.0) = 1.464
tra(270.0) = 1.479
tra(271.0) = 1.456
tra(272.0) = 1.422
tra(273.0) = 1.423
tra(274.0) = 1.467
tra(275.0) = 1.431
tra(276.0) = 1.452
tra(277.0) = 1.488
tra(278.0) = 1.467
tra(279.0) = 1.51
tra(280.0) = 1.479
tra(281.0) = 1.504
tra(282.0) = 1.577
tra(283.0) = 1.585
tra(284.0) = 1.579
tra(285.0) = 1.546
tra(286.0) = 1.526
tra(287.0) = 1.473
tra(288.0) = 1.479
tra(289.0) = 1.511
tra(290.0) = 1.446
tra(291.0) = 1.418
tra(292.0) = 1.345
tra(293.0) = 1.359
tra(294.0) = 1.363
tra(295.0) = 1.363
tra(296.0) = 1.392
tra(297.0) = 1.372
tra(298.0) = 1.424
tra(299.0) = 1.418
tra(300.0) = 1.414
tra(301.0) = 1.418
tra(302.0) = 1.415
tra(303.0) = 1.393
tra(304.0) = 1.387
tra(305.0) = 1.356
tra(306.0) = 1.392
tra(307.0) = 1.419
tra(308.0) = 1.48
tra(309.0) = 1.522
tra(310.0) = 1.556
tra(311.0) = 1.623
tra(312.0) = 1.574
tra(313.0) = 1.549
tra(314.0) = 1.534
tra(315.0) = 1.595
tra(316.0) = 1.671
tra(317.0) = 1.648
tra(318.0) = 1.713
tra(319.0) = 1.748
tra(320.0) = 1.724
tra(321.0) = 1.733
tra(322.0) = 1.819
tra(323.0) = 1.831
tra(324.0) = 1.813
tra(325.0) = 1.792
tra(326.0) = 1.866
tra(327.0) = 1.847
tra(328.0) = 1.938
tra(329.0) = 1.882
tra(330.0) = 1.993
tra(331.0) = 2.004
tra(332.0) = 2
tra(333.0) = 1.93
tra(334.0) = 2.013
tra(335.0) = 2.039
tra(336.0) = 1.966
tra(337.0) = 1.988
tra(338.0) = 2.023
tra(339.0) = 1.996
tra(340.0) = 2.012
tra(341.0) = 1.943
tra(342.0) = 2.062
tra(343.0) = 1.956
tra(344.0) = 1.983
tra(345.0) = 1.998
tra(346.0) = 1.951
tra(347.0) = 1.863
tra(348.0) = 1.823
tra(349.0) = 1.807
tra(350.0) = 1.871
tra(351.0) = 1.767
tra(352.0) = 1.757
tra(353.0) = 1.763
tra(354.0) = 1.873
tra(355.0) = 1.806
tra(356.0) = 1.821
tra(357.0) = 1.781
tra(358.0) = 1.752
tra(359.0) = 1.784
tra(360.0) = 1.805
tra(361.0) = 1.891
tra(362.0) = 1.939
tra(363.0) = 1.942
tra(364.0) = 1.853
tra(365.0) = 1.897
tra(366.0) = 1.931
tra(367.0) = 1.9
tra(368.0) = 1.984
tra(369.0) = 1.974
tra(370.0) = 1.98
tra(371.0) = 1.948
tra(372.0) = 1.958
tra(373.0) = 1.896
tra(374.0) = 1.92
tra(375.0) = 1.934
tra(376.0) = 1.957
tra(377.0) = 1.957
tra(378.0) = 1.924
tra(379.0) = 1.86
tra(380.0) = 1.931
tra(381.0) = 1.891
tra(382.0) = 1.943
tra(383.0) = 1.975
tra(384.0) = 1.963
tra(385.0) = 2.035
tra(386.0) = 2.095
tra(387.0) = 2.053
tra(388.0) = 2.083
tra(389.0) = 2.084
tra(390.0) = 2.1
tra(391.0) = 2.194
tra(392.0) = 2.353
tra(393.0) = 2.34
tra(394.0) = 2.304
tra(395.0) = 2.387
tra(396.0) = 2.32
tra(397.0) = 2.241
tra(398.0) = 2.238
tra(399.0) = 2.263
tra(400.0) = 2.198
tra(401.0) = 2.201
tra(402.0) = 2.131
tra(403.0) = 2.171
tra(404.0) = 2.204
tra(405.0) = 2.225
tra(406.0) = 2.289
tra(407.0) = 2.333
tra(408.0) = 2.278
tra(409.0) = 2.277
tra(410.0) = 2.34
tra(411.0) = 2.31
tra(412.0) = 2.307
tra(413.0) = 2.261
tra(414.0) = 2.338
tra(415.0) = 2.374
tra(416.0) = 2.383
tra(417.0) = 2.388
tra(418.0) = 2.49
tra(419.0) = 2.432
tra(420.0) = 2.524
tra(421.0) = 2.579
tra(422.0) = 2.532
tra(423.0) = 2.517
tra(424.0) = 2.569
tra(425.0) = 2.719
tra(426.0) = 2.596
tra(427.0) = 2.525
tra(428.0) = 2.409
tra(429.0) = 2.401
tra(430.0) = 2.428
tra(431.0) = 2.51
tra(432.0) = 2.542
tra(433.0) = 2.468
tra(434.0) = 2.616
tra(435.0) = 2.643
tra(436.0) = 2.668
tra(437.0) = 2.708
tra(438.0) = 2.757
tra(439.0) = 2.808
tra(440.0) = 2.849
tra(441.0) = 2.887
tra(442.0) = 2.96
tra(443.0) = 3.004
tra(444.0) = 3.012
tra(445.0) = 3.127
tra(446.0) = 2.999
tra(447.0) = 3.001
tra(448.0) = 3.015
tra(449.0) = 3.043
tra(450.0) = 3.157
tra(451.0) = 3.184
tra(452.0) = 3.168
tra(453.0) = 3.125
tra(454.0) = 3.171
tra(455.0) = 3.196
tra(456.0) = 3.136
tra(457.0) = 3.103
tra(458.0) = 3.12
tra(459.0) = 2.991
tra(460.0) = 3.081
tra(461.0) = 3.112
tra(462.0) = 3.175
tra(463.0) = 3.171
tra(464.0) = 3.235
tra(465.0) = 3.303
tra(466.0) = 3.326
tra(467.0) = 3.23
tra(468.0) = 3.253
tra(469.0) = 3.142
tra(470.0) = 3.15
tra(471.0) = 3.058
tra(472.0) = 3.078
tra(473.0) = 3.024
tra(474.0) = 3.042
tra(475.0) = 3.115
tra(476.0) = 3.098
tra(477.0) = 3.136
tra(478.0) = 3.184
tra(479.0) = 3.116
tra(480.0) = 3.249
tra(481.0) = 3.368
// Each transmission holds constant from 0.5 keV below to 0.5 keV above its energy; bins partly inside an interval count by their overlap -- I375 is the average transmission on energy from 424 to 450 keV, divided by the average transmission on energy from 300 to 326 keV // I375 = 1.7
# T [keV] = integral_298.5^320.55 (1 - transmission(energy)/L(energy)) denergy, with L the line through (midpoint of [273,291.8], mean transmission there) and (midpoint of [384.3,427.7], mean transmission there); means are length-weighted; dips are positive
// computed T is 2.0 keV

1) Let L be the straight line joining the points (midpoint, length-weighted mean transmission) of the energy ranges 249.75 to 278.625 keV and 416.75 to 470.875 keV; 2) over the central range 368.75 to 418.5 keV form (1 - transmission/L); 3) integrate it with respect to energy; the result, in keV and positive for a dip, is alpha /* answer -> 6.9 keV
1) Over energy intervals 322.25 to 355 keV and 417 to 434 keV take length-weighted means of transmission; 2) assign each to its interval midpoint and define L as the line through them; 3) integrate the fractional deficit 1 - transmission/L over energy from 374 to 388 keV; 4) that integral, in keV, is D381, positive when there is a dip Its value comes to 1.5 keV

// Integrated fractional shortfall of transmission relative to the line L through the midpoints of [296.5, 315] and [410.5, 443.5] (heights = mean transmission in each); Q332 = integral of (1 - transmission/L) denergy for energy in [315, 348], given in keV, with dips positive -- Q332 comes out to -3.84 keV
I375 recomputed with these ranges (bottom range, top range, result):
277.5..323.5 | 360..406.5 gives 1.36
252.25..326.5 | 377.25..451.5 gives 1.60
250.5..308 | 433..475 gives 2.06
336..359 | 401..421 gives 1.23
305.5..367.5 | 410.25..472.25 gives 1.55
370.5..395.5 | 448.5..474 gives 1.54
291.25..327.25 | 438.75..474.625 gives 2.00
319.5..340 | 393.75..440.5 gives 1.27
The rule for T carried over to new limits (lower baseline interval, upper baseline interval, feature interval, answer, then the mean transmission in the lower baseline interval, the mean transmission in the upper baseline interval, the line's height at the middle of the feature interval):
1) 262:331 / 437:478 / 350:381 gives 4.5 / 1.54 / 3.09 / 2.2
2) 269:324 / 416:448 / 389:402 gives 0.6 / 1.51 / 2.67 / 2.36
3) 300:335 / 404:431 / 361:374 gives 0.7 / 1.68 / 2.41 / 2.05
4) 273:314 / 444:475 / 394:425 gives 3.4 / 1.46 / 3.13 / 2.63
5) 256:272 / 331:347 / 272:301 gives 3.3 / 1.5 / 1.99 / 1.65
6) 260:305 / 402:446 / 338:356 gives 0.4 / 1.46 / 2.53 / 1.95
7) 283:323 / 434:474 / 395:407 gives 1.3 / 1.51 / 3.05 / 2.51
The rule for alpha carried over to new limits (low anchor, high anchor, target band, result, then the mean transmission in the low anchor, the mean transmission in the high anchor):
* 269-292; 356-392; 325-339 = -1.7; 1.48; 1.95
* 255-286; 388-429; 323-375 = 1.8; 1.5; 2.34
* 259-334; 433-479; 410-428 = 1.6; 1.56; 3.05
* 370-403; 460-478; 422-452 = -0.2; 2.08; 3.15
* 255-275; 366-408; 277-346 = 2.8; 1.49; 2.09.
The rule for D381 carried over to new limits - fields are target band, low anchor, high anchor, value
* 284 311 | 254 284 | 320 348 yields 4.0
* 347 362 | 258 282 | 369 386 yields 0.3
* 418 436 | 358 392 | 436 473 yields 1.0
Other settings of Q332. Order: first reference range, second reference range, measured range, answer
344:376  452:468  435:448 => 0.2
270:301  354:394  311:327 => -0.6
